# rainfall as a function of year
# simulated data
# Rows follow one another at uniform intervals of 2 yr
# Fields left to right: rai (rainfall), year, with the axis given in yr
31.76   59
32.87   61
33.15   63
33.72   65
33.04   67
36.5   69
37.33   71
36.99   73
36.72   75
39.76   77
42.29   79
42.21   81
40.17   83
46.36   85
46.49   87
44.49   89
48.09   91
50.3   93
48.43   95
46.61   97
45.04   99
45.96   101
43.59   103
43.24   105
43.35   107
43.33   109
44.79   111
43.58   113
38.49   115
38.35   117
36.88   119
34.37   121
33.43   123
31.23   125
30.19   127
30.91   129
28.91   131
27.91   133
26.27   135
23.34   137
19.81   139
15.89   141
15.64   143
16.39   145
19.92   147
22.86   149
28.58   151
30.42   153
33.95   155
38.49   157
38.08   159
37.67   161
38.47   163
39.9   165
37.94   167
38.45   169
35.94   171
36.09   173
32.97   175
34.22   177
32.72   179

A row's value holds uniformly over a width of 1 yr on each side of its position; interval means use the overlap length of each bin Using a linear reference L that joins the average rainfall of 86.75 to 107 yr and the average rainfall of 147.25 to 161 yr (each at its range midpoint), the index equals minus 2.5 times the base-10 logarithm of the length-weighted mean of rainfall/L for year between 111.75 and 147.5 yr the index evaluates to 0.32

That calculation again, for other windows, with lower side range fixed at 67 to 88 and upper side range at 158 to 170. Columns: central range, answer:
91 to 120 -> -0.111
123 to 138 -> 0.334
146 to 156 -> 0.384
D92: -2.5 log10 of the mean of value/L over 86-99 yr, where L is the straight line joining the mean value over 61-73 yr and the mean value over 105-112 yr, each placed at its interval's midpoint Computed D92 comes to -0.173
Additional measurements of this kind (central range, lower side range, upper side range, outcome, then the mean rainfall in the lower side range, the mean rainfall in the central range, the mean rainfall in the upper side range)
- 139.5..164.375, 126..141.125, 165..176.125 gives 0.135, 26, 28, 36.6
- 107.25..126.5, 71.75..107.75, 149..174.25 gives 0.070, 43.9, 38.3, 35.6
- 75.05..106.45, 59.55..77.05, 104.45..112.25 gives -0.119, 35.2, 44.6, 43.7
